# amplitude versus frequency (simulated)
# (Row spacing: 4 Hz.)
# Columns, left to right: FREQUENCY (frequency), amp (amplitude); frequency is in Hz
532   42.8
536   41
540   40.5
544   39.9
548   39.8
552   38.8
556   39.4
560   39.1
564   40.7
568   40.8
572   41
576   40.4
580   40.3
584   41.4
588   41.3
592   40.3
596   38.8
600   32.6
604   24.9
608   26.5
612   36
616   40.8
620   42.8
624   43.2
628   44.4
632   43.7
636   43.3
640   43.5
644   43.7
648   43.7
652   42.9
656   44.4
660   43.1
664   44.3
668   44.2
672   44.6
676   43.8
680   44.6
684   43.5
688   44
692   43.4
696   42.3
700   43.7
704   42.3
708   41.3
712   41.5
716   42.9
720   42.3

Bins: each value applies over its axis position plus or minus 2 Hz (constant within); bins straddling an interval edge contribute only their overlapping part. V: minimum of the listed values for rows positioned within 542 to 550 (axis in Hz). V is 39.8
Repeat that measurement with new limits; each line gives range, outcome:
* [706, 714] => 41.3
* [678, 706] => 42.3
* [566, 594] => 40.3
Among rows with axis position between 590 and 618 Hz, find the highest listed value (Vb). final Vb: 40.8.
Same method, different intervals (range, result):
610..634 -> 44.4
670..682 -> 44.6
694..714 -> 43.7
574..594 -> 41.4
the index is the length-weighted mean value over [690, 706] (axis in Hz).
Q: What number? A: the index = 42.9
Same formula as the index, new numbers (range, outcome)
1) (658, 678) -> 44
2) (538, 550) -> 40.1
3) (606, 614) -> 31.2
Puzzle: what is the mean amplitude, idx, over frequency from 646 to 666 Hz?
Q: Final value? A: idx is 43.7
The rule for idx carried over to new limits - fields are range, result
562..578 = 40.7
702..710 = 41.8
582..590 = 41.3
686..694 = 43.7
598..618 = 32.2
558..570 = 40.2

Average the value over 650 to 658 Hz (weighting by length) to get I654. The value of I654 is 43.6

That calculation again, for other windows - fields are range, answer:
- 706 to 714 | 41.4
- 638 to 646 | 43.6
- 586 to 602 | 38.2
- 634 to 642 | 43.4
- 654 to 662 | 43.8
